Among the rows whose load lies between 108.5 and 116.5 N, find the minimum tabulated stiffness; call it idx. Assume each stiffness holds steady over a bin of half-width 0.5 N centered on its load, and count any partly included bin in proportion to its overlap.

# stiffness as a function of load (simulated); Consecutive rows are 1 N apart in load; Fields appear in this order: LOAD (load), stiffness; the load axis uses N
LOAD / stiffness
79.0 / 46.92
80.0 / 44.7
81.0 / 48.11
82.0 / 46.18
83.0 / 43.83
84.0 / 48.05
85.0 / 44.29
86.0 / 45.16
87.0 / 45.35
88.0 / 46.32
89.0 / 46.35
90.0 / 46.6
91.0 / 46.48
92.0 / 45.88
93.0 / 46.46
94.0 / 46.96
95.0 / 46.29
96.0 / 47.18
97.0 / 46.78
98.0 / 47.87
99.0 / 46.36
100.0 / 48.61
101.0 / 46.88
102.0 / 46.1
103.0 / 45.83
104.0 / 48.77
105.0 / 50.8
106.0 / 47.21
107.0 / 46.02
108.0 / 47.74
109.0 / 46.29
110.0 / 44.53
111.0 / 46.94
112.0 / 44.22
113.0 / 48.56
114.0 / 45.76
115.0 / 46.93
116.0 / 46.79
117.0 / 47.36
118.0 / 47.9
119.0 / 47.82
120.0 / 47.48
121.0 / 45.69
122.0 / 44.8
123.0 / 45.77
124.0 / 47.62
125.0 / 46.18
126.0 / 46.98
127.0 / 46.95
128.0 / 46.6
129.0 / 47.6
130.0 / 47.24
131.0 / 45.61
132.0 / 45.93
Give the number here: 44.22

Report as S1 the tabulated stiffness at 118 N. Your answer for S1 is 47.9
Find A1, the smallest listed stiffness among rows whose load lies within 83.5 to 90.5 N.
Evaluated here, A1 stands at 44.29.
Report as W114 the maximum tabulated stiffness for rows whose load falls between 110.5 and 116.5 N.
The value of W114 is 48.56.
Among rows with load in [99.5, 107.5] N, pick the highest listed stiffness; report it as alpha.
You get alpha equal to 50.8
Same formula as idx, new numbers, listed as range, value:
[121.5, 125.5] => 44.8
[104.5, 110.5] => 44.53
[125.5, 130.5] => 46.6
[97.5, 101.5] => 46.36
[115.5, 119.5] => 46.79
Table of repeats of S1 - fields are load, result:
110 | 44.53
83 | 43.83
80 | 44.7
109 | 46.29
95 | 46.29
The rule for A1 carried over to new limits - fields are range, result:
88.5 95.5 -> 45.88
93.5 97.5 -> 46.29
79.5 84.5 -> 43.83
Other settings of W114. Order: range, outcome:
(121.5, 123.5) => 45.77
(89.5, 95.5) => 46.96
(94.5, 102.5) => 48.61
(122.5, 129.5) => 47.62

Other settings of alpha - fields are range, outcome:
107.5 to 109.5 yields 47.74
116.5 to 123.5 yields 47.9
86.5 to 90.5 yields 46.6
